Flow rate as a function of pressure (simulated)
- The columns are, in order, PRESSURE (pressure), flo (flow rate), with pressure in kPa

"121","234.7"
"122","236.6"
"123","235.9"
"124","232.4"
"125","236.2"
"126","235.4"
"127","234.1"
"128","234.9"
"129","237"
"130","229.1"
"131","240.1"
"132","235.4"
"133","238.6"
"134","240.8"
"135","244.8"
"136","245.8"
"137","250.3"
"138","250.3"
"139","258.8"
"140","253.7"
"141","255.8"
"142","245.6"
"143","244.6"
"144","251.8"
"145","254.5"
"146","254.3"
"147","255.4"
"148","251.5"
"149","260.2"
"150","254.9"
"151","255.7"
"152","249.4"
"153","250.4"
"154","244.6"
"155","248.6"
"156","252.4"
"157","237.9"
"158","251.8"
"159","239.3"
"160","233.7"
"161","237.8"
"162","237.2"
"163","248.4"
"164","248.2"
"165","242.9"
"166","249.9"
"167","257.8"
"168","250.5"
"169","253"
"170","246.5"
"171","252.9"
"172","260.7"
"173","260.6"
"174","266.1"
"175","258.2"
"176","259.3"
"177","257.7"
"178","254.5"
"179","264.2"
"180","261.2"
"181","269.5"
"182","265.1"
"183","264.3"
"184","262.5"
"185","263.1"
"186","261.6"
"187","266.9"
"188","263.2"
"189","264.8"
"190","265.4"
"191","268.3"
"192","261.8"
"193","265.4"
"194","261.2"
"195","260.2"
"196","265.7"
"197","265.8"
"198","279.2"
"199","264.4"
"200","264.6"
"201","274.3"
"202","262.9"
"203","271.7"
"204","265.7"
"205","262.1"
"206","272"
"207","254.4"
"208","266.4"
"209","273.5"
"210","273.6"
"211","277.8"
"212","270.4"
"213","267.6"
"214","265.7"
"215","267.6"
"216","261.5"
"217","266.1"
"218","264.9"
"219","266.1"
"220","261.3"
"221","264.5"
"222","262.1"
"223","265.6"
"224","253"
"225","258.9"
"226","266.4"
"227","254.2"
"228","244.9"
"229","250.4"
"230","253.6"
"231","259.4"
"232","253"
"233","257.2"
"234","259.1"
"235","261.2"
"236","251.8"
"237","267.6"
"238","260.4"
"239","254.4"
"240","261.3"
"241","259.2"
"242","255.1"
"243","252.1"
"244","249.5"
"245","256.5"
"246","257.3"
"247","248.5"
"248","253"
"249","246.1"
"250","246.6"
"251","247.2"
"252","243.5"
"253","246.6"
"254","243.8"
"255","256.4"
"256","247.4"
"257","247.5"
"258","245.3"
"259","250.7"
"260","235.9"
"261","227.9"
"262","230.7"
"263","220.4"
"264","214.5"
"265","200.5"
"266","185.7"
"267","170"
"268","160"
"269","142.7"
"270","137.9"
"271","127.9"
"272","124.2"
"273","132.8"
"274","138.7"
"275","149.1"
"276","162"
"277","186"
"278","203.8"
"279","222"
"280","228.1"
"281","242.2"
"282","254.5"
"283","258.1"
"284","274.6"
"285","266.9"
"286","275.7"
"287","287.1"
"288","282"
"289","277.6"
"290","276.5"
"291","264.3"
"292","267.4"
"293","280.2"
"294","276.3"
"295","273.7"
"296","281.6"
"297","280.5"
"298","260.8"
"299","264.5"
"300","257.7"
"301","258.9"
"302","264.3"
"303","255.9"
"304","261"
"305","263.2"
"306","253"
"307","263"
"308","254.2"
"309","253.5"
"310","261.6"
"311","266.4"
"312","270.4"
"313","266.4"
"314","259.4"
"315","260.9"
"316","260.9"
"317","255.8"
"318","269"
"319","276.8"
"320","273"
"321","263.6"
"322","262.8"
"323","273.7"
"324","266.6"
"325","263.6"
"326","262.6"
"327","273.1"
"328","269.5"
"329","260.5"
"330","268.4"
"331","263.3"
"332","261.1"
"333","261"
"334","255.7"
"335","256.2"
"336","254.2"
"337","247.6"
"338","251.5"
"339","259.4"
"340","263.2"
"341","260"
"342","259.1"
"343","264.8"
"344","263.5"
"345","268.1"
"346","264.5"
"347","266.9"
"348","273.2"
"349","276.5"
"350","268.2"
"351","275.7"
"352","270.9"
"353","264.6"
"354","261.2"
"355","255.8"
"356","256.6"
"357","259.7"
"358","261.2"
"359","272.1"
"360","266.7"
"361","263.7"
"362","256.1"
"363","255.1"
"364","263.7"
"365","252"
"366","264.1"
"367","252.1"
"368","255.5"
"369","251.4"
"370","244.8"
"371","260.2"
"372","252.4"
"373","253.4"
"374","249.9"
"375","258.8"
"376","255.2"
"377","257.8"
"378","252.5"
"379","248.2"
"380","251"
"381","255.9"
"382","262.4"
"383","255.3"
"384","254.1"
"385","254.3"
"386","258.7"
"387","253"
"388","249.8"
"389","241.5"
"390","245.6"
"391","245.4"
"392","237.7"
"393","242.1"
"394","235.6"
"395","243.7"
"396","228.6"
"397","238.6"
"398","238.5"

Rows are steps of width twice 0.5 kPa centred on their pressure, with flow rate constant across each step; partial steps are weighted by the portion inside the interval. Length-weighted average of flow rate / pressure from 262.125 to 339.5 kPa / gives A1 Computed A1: 243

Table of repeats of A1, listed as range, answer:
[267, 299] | 225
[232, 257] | 253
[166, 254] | 260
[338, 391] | 259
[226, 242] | 257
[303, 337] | 263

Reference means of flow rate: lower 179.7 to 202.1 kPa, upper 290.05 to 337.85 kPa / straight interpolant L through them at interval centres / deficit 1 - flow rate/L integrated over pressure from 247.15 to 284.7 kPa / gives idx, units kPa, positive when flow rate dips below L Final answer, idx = 7.5 kPa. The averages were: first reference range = 265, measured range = 212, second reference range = 264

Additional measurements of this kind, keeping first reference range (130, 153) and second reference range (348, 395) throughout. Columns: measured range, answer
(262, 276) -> 4.9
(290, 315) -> -1.1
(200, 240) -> -1.8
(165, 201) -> -1.6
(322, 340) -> -0.5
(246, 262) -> 0.4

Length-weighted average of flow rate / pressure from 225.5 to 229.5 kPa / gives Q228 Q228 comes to 254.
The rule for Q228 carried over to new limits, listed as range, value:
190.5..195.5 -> 263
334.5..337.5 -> 253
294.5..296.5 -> 278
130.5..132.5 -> 238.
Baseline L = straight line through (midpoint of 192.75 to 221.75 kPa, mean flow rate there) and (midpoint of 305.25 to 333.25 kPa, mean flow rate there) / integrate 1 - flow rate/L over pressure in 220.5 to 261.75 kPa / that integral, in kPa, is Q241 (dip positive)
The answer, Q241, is 2.0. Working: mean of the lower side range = 267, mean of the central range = 253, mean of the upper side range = 264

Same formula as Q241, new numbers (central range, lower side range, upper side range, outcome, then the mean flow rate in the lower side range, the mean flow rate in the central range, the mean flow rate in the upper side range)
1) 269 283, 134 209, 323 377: 4.3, 257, 179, 261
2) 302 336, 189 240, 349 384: -0.4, 263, 263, 259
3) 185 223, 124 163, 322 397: -2.6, 245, 266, 258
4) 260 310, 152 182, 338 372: 5.3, 252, 231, 262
